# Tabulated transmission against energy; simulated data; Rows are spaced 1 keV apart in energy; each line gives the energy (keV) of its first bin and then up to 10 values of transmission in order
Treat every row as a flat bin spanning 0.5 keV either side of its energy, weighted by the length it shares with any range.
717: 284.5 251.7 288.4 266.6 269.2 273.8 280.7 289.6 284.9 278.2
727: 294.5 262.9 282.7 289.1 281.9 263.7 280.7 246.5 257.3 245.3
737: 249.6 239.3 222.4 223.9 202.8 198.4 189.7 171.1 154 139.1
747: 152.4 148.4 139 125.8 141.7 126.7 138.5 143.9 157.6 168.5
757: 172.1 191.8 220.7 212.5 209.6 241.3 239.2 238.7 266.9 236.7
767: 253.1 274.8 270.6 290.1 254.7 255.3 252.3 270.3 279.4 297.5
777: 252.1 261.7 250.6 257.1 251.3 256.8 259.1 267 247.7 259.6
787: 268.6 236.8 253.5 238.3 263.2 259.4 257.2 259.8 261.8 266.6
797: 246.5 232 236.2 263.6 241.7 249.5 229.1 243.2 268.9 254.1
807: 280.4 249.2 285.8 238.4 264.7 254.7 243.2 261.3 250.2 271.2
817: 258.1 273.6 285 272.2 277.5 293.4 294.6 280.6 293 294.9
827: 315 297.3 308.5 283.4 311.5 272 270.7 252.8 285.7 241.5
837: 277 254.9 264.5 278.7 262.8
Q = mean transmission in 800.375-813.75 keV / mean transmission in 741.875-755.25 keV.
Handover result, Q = 1.69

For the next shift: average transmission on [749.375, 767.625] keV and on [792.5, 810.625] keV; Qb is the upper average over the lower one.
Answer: 1.3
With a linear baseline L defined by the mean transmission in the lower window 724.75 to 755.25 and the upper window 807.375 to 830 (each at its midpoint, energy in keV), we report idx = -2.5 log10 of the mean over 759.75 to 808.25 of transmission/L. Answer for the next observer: -0.035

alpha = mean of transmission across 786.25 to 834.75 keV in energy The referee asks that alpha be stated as 266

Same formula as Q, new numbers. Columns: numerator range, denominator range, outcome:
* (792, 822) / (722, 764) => 1.20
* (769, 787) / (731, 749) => 1.25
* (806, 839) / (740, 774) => 1.37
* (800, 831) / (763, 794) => 1.05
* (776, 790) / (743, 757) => 1.72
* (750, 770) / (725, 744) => 0.82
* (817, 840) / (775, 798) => 1.09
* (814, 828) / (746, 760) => 1.79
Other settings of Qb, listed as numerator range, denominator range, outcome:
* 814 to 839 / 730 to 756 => 1.43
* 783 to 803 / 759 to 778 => 0.99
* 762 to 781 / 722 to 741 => 0.99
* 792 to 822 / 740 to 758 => 1.62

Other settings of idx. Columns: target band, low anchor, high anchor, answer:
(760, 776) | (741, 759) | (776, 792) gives -0.21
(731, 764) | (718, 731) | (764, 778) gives 0.36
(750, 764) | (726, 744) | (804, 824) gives 0.36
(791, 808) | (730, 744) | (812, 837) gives 0.06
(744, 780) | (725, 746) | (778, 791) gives 0.17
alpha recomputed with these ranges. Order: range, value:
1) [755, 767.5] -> 218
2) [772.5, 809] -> 257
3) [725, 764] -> 209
